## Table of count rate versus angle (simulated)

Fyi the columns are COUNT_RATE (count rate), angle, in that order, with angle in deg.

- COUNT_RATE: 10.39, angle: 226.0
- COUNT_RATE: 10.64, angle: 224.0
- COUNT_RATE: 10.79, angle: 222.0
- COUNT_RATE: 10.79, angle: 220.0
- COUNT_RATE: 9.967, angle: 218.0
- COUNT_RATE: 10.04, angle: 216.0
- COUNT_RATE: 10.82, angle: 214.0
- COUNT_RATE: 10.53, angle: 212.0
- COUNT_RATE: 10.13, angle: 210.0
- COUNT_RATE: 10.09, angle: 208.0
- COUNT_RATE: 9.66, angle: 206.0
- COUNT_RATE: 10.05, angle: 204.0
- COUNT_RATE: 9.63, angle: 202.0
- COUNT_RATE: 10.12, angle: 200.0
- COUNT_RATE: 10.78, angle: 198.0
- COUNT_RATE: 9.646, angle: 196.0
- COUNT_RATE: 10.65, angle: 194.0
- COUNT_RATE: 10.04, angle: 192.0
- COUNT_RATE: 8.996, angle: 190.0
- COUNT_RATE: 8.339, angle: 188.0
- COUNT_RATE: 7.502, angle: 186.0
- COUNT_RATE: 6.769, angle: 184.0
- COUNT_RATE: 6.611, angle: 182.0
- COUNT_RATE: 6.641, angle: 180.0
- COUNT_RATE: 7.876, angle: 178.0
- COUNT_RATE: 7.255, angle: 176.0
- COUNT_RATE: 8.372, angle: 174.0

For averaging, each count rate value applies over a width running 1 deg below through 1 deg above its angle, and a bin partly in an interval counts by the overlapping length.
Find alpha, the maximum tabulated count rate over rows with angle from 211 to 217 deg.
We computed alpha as 10.82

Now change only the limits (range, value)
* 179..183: 6.641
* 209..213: 10.53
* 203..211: 10.13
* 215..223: 10.79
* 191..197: 10.65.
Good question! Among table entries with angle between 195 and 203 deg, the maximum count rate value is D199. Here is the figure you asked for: 10.78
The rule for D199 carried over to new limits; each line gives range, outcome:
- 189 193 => 10.04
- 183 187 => 7.502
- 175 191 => 8.996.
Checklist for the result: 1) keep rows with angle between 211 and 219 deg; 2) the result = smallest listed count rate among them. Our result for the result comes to 9.967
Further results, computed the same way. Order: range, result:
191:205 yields 9.63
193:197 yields 9.646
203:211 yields 9.66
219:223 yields 10.79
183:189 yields 6.769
